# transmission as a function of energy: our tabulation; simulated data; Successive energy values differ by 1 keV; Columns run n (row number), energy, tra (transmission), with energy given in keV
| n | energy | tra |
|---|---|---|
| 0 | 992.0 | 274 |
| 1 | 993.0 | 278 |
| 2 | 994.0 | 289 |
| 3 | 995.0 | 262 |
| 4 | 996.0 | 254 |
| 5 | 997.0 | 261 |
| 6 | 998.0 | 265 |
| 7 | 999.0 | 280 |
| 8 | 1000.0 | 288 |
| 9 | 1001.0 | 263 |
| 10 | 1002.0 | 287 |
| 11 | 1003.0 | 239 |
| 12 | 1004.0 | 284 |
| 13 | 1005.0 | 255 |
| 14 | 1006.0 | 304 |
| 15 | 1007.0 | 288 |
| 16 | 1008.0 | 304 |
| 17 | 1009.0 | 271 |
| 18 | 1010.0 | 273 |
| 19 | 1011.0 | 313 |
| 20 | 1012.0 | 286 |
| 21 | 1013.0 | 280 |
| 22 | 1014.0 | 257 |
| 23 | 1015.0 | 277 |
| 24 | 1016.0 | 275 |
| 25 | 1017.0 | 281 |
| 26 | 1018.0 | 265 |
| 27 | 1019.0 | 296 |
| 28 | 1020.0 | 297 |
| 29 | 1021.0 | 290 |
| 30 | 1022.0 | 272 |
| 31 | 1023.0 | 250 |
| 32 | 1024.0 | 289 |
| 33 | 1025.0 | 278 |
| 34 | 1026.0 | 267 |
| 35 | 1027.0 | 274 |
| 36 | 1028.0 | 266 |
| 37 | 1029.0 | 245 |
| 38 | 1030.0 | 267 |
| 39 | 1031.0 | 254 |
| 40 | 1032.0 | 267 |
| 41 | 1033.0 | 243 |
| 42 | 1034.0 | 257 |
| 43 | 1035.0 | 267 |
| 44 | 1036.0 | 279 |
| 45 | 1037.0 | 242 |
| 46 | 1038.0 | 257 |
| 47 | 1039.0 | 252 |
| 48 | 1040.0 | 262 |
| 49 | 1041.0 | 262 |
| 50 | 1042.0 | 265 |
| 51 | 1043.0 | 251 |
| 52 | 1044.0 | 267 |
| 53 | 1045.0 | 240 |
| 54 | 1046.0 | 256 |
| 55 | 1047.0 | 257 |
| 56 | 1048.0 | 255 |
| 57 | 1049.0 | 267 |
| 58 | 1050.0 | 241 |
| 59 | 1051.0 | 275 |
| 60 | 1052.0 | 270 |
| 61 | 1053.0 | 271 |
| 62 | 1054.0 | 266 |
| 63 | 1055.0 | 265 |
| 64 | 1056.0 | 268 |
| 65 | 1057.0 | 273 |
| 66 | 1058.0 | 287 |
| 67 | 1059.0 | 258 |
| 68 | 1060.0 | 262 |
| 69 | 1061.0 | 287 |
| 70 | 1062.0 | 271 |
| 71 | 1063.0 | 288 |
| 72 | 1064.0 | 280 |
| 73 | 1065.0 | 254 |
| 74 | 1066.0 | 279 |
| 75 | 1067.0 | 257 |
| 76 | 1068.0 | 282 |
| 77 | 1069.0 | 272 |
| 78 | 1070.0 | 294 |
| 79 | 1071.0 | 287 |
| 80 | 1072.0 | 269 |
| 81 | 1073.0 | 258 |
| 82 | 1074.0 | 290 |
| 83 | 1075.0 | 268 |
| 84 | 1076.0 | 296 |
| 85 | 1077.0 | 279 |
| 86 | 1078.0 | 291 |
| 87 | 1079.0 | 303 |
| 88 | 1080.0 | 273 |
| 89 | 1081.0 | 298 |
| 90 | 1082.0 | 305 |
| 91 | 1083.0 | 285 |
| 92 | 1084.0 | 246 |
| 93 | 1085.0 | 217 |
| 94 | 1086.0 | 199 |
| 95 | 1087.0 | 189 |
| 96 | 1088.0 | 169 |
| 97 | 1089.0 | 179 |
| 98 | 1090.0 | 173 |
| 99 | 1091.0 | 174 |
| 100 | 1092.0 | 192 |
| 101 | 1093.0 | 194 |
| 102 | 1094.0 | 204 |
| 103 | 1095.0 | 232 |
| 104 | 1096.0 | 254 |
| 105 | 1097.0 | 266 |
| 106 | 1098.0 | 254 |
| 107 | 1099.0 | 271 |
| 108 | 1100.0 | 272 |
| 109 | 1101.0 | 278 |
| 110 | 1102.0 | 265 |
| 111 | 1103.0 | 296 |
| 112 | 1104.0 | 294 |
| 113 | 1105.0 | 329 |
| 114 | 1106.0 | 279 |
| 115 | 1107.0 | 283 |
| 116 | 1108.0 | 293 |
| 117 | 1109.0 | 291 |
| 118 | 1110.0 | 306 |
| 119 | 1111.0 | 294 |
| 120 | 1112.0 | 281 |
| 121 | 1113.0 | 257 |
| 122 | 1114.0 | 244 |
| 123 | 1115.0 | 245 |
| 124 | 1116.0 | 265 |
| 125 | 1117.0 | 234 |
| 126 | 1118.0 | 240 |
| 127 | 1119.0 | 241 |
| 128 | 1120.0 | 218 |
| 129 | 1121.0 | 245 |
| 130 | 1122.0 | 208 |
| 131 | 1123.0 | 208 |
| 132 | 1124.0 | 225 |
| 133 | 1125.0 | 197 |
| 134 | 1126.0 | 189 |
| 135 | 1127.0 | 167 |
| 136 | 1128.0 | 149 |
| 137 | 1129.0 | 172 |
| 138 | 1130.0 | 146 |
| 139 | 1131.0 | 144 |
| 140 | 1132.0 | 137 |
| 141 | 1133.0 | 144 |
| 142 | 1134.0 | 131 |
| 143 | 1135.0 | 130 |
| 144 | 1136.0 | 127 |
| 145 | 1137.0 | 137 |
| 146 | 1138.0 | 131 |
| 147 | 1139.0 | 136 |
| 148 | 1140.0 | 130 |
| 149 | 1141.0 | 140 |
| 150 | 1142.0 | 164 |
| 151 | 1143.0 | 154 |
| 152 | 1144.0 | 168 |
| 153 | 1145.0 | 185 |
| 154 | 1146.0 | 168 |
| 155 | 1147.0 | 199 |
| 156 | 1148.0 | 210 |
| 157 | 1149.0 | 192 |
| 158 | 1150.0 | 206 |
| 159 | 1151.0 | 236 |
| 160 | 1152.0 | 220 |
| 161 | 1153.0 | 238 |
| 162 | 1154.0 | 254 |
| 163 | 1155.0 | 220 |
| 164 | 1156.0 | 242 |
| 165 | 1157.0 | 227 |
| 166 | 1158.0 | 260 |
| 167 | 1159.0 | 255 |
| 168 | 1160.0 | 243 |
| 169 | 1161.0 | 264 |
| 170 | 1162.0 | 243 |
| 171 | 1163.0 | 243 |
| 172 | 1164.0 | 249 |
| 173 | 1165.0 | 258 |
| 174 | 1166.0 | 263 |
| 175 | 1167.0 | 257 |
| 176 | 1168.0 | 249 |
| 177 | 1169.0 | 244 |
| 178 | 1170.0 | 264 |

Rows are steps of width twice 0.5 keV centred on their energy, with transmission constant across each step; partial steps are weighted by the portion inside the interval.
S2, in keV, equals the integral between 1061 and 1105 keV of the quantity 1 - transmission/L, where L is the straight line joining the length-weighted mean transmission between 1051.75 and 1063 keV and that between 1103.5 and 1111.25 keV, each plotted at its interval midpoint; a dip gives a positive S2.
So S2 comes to 4.2 keV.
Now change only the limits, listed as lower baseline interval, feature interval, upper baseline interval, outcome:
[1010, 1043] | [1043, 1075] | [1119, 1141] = -4.38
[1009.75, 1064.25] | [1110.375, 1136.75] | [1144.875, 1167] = 4.47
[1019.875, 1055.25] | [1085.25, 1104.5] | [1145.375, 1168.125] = 1.53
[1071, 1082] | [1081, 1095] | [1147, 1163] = 3.19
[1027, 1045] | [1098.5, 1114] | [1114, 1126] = -3.39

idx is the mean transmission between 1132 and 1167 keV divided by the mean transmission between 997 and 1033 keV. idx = 0.72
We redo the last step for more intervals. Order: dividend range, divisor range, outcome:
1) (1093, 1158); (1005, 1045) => 0.80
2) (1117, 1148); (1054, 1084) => 0.62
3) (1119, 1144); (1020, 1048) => 0.63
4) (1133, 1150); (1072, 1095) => 0.65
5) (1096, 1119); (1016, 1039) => 1.02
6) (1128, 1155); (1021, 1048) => 0.65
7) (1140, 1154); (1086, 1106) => 0.81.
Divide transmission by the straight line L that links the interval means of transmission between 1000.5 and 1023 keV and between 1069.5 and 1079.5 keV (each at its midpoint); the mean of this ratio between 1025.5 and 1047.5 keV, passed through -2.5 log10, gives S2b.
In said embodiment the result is 0.09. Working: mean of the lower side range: 279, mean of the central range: 259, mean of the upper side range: 284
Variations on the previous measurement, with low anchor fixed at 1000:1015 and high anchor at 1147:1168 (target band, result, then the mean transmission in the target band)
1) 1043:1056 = 0.03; 261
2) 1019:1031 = 0.01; 272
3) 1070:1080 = -0.09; 282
